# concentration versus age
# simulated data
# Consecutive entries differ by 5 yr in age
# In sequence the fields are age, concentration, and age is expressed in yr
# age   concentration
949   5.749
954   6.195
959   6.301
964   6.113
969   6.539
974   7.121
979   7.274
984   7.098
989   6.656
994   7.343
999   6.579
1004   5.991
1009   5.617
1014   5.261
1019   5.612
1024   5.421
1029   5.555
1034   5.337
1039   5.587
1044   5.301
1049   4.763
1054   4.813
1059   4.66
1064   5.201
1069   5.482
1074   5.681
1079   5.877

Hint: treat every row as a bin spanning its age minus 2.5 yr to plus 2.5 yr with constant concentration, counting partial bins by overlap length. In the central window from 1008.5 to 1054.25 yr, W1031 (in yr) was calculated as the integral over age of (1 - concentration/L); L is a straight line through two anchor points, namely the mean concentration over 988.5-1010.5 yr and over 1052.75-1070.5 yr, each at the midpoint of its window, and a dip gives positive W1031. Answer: 3.0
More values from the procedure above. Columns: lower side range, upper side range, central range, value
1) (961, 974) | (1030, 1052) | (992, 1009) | -1.52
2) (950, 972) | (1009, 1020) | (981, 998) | -3.40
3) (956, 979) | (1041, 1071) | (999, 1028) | 0.62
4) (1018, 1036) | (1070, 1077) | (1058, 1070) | 1.05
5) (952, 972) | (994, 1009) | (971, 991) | -2.23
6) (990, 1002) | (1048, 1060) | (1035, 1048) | -0.35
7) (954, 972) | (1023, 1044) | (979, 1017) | -3.27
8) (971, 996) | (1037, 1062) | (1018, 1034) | 0.72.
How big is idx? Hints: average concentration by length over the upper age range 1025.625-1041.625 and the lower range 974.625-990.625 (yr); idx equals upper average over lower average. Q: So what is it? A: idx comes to 0.78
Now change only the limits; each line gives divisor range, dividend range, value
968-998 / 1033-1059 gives 0.73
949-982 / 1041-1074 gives 0.78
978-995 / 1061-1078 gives 0.78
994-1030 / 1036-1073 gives 0.88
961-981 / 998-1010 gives 0.90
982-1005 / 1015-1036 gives 0.81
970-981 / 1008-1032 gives 0.77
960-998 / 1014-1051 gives 0.78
